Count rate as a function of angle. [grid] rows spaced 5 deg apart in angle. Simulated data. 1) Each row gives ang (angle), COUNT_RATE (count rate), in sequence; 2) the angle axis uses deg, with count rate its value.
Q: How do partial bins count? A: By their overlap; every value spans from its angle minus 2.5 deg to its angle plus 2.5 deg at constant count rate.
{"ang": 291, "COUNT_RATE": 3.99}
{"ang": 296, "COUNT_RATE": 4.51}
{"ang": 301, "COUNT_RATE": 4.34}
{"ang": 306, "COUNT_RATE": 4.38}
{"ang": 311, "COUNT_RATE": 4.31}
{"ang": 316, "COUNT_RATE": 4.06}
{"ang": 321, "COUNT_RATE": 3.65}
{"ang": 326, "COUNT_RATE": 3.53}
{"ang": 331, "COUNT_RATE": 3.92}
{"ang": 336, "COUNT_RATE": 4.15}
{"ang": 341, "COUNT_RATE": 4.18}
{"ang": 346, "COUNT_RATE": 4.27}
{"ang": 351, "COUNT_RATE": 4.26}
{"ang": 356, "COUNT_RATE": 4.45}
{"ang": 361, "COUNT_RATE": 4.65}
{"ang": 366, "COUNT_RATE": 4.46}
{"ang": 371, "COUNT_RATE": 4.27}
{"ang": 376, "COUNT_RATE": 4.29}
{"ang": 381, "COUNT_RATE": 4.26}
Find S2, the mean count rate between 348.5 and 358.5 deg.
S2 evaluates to 4.35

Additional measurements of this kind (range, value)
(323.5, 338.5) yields 3.87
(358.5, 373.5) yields 4.46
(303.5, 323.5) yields 4.1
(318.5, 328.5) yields 3.59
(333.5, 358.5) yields 4.26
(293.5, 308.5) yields 4.41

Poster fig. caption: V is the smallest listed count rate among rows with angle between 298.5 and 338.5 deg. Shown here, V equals 3.53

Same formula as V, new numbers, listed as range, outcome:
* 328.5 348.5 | 3.92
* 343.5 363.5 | 4.26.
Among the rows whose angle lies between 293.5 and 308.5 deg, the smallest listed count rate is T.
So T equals 4.34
